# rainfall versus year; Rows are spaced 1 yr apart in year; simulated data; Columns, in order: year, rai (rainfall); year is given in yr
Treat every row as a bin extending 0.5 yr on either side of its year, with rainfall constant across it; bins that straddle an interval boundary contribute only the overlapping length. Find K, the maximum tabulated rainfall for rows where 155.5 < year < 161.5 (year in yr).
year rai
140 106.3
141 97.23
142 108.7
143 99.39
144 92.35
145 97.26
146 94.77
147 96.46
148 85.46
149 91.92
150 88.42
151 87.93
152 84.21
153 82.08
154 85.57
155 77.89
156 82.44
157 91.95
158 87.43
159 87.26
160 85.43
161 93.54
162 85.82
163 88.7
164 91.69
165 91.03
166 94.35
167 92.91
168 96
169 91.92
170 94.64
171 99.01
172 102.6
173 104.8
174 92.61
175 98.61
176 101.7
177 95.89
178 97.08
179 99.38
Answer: 93.54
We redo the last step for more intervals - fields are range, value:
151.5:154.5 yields 85.57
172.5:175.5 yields 104.8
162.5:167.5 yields 94.35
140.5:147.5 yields 108.7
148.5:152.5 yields 91.92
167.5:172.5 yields 102.6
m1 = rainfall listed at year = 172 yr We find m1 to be 102.6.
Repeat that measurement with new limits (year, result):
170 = 94.64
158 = 87.43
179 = 99.38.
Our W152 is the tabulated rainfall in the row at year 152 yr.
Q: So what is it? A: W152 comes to 84.21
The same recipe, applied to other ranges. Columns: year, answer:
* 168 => 96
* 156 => 82.44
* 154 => 85.57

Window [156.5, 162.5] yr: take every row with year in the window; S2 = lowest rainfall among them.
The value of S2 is 85.43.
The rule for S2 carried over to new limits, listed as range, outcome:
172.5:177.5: 92.61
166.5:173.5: 91.92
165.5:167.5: 92.91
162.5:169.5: 88.7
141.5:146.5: 92.35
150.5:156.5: 77.89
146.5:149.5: 85.46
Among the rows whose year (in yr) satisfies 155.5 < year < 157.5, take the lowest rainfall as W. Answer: 82.44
